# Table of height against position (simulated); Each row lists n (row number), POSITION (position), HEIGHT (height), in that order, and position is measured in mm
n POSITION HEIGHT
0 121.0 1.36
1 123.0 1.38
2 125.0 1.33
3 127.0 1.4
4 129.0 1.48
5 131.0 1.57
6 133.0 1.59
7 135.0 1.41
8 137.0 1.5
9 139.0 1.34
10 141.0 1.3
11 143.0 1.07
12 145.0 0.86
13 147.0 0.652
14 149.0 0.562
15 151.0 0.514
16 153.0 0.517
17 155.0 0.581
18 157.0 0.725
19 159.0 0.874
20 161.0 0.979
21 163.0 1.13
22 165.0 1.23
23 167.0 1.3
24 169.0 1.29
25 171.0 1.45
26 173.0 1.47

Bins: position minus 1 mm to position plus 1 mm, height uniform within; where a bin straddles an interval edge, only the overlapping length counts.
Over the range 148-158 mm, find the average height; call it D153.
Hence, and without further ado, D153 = 0.58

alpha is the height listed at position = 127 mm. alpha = 1.4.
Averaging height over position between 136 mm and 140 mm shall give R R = 1.42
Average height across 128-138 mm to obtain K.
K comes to 1.51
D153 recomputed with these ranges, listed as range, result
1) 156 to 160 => 0.799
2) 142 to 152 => 0.732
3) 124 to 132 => 1.44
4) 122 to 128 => 1.37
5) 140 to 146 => 1.08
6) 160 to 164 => 1.05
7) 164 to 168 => 1.27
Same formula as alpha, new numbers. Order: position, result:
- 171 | 1.45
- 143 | 1.07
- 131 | 1.57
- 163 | 1.13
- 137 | 1.5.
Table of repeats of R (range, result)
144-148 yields 0.756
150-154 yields 0.516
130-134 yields 1.58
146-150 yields 0.607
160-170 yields 1.19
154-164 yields 0.858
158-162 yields 0.926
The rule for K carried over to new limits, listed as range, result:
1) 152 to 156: 0.549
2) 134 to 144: 1.32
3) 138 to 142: 1.32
